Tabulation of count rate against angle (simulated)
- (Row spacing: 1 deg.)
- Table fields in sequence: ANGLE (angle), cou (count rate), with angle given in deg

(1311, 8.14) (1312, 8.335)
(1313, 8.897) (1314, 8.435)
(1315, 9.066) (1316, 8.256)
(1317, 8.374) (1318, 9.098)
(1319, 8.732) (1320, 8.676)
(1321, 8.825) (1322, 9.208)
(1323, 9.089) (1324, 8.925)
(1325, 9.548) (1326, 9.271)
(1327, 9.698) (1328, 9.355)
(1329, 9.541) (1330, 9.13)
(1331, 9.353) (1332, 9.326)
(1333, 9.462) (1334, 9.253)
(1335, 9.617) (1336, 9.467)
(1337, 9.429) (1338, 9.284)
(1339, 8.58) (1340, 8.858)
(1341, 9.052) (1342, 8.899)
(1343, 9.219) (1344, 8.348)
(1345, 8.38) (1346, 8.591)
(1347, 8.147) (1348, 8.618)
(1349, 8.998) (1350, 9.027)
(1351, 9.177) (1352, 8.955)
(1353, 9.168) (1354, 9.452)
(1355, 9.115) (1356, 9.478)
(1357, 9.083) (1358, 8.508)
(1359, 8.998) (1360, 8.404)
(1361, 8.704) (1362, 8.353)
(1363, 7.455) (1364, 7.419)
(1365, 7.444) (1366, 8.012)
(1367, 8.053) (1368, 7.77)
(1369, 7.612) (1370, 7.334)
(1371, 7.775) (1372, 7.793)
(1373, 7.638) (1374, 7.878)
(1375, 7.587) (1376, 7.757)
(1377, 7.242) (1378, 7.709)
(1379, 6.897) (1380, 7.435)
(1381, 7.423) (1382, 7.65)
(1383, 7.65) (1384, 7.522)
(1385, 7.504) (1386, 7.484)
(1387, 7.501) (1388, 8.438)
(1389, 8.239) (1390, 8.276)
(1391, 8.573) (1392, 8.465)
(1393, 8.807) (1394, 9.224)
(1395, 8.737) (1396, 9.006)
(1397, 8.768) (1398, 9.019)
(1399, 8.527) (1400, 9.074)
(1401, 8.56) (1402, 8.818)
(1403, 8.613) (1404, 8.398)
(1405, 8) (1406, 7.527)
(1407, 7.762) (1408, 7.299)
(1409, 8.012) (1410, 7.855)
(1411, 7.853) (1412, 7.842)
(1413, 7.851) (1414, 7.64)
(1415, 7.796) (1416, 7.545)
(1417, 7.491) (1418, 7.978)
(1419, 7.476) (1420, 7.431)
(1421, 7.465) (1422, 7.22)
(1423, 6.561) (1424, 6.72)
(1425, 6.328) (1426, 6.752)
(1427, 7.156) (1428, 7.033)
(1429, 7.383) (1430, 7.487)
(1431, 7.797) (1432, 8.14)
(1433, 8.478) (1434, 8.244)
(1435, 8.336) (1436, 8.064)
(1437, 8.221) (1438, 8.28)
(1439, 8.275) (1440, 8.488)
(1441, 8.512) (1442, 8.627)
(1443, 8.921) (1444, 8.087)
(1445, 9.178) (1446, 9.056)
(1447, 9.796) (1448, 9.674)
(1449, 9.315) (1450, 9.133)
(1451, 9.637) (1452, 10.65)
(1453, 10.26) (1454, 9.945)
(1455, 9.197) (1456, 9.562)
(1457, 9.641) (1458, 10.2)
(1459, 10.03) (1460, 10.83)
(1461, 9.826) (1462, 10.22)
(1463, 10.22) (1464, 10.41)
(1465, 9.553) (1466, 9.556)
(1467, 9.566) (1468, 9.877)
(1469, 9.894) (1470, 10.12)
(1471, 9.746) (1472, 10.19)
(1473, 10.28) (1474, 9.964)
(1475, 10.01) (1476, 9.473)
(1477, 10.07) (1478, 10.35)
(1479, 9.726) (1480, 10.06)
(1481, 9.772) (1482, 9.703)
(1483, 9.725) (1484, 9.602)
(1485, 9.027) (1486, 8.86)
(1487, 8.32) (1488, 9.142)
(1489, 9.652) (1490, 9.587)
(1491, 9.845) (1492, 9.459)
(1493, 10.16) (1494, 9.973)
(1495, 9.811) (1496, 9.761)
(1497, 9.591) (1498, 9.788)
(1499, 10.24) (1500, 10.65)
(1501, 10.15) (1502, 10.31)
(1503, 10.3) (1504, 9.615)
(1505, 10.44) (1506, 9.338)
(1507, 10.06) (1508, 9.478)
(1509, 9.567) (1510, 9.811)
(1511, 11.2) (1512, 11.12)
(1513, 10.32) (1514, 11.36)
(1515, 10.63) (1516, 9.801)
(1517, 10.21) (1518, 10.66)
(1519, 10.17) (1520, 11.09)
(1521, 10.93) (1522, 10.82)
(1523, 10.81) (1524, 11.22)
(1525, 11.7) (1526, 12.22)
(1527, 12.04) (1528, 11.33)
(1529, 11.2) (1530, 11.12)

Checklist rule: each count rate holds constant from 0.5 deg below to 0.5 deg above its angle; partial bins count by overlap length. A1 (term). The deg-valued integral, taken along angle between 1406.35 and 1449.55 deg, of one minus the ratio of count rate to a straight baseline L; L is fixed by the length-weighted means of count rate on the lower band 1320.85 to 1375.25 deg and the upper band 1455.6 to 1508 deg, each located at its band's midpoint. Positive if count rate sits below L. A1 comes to 6.7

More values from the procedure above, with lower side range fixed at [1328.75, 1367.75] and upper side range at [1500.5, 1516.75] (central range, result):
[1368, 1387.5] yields 3.3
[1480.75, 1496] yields 0.8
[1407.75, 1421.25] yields 2.4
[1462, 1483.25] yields 0.0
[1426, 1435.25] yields 1.8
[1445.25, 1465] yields -0.2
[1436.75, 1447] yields 1.1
